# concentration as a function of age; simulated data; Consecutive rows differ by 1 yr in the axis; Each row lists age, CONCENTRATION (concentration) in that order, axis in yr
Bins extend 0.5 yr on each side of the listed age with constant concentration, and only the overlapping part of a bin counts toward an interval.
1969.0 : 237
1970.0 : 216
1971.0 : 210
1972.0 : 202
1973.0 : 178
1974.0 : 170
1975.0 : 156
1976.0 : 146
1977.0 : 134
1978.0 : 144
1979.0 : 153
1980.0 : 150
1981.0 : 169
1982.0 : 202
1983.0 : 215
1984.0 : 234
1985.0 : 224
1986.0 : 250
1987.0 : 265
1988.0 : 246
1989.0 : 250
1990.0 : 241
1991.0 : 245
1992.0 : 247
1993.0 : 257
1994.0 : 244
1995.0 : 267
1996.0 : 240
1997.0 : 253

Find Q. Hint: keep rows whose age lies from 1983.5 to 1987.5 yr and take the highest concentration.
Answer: 265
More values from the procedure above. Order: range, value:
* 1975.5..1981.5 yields 169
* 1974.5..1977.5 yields 156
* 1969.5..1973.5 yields 216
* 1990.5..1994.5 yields 257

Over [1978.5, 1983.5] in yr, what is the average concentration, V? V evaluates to 178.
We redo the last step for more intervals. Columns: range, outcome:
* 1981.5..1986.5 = 225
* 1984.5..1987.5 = 246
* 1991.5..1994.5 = 249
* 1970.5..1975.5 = 183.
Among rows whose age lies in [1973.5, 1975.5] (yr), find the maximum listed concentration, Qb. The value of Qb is 170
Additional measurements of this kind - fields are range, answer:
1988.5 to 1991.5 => 250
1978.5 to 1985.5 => 234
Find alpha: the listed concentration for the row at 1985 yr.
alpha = 224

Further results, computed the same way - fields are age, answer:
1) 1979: 153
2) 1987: 265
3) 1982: 202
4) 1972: 202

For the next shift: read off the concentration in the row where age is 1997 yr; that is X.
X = 253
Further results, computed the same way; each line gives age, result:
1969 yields 237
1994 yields 244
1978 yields 144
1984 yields 234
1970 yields 216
